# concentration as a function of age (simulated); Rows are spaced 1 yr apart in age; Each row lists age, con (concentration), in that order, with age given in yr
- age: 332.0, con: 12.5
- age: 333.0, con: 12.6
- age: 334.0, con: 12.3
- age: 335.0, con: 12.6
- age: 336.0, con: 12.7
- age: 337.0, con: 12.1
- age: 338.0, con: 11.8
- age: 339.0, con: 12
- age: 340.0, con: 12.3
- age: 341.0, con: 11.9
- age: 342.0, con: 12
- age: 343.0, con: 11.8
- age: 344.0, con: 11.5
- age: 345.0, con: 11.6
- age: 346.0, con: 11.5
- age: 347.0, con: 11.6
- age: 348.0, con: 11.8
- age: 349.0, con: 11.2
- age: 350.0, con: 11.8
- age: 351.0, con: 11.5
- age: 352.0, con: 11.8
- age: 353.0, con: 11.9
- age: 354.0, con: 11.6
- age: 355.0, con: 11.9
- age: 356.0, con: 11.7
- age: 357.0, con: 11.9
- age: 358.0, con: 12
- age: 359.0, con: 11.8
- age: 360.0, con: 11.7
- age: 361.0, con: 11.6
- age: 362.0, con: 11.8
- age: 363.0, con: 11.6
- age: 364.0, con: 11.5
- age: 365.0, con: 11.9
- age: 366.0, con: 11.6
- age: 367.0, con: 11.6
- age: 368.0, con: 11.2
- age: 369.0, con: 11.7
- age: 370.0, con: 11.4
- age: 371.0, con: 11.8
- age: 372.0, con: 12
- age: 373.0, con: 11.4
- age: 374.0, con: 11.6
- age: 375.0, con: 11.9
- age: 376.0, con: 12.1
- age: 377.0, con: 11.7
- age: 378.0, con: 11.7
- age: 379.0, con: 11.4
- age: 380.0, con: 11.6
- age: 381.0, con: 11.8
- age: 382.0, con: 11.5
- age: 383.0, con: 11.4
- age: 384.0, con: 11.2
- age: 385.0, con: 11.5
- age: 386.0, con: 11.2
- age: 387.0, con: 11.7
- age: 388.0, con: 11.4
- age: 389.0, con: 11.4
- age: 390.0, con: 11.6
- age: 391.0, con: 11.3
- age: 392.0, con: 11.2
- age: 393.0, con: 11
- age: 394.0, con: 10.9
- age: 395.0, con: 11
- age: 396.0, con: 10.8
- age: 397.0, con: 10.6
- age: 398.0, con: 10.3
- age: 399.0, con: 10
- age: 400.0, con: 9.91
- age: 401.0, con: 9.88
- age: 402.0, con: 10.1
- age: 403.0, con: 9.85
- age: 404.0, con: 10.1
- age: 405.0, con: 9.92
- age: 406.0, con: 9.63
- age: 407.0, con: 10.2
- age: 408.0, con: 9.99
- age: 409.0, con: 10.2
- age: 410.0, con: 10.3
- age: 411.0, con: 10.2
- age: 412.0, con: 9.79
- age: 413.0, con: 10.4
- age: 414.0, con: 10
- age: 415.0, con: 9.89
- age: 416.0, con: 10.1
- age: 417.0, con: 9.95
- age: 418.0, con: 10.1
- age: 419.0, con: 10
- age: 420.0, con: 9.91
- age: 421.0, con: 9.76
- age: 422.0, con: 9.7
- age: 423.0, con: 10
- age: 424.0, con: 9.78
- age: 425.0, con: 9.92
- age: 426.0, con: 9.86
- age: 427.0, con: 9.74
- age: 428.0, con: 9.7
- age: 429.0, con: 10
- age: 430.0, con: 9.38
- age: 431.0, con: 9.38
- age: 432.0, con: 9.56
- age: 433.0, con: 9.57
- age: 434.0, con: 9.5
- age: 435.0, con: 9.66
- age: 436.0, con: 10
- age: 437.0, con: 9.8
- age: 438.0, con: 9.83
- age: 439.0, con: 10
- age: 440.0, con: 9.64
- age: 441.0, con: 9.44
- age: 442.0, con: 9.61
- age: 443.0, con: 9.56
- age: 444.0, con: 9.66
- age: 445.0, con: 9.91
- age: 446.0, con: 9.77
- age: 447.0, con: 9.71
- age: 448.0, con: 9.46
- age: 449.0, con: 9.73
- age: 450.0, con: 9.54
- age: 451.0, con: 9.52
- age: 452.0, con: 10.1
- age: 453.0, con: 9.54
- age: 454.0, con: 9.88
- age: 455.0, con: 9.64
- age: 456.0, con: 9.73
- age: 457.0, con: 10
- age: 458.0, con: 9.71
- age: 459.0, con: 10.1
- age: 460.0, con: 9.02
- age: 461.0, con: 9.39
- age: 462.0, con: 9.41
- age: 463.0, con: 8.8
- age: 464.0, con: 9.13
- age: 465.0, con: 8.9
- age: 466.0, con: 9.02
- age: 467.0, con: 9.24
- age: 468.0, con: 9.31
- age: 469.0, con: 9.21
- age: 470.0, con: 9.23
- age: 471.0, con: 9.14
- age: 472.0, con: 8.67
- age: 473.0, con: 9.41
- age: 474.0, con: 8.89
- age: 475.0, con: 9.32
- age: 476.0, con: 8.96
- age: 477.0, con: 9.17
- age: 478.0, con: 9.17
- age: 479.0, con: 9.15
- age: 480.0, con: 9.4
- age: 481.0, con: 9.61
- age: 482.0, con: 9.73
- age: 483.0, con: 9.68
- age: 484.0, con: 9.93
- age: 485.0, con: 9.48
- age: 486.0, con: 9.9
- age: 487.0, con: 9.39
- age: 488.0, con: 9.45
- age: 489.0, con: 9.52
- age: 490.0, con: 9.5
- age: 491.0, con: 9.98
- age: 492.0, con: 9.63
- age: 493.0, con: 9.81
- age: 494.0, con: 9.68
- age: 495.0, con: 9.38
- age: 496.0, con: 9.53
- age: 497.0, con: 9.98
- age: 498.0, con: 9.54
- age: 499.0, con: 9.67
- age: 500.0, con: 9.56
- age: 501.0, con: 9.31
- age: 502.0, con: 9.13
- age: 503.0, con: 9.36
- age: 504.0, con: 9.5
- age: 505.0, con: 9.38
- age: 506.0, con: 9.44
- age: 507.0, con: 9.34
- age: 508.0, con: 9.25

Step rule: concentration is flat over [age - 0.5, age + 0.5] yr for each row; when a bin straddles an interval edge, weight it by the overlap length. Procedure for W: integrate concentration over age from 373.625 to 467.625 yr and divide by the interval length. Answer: 10.2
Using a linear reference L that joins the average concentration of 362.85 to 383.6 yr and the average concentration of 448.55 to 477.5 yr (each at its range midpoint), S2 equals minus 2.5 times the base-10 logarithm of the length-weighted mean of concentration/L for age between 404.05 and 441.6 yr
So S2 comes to 0.056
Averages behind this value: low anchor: 11.6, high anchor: 9.37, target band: 9.86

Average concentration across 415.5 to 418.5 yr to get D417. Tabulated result 10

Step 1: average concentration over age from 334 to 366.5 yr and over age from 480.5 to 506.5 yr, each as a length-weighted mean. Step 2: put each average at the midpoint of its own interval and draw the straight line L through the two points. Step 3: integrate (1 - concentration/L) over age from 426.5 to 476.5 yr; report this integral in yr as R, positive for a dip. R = 3.6 yr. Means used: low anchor 11.8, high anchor 9.58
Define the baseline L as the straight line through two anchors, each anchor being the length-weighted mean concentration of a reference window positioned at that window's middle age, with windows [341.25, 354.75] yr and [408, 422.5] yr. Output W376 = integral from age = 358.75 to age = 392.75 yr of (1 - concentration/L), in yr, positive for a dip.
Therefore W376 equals -1.83 yr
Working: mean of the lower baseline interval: 11.7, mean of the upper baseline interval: 10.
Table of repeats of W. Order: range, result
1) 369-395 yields 11.5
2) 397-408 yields 10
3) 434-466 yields 9.61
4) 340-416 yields 11.2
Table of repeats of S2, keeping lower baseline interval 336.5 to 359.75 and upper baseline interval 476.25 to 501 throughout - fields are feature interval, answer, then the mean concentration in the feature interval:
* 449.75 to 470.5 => 0.06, 9.45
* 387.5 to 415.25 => 0.05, 10.4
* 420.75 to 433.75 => 0.09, 9.71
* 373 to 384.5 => -0.03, 11.6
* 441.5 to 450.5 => 0.06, 9.66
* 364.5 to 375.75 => -0.02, 11.7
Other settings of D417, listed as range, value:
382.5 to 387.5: 11.4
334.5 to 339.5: 12.2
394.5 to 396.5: 10.9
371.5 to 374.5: 11.7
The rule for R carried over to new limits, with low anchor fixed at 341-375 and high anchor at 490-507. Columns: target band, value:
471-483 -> 0.8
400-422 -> 1.8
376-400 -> 0.0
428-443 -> 1.2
